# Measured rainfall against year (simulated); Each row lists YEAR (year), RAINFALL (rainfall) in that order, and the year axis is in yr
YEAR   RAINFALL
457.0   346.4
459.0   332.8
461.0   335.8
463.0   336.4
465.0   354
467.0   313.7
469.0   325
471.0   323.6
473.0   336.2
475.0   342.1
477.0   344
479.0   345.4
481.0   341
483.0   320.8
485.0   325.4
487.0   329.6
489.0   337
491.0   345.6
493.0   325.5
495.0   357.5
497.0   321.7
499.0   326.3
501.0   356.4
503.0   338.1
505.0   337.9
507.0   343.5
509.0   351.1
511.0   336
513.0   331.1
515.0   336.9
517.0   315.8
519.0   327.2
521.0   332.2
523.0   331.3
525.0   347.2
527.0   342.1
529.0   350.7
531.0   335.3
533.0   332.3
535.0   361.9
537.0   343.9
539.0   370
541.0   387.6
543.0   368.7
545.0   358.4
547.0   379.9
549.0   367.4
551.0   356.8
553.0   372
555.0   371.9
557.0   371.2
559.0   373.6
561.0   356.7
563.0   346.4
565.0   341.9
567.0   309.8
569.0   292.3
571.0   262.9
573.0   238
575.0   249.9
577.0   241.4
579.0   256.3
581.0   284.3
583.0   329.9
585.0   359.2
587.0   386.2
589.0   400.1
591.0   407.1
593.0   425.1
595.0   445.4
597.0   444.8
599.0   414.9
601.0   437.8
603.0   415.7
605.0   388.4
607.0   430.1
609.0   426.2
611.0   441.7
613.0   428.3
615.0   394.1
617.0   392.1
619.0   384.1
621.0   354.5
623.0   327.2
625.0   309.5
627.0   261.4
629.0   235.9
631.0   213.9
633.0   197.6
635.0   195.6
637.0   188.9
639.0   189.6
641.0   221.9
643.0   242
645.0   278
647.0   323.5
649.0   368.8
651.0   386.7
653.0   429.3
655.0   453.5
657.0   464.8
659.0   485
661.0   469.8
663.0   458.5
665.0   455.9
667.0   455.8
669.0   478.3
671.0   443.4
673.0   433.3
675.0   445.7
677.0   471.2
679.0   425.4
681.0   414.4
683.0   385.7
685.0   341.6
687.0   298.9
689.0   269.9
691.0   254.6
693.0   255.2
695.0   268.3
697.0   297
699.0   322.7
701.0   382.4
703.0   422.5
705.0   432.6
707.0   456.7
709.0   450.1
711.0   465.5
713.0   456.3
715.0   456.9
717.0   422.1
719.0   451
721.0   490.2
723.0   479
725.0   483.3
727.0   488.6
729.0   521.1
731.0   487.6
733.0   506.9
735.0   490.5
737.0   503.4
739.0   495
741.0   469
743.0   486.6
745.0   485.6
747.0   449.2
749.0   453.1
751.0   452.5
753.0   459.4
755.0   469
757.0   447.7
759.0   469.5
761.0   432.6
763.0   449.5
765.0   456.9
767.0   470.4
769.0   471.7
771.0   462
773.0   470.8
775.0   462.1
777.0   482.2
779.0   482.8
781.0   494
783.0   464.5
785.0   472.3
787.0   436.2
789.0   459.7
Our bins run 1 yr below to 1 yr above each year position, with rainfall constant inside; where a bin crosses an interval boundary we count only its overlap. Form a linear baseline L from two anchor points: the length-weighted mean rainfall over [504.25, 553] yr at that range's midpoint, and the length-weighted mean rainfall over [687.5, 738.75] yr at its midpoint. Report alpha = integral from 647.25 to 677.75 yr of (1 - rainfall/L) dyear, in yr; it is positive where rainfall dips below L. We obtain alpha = -3.2 yr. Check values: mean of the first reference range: 348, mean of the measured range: 443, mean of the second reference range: 420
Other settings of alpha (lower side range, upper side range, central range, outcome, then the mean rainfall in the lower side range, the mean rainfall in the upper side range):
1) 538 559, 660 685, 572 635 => 8.07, 371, 441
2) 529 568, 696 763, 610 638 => 6.23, 358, 456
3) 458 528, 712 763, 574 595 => 2.60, 336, 472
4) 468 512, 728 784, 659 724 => 4.72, 337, 473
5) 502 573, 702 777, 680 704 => 6.13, 344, 467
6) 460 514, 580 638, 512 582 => 2.63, 336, 356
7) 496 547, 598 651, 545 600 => -2.05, 344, 327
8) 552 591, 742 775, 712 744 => -2.98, 326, 462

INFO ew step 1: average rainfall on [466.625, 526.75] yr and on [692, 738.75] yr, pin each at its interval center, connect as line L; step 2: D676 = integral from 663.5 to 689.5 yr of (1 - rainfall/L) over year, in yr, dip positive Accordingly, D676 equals 0.3 yr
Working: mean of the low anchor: 335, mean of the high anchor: 435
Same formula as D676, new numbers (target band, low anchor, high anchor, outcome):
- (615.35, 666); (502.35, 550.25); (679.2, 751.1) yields 7.93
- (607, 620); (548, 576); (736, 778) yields -1.68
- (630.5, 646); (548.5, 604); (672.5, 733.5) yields 6.70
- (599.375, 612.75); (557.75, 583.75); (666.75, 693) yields -3.91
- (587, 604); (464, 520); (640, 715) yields -2.62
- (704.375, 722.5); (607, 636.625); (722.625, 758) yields -0.41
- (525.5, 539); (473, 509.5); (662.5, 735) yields 0.29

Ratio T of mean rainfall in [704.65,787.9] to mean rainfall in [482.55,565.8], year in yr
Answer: 1.4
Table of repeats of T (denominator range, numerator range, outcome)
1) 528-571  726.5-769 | 1.34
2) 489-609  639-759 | 1.19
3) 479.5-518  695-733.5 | 1.31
